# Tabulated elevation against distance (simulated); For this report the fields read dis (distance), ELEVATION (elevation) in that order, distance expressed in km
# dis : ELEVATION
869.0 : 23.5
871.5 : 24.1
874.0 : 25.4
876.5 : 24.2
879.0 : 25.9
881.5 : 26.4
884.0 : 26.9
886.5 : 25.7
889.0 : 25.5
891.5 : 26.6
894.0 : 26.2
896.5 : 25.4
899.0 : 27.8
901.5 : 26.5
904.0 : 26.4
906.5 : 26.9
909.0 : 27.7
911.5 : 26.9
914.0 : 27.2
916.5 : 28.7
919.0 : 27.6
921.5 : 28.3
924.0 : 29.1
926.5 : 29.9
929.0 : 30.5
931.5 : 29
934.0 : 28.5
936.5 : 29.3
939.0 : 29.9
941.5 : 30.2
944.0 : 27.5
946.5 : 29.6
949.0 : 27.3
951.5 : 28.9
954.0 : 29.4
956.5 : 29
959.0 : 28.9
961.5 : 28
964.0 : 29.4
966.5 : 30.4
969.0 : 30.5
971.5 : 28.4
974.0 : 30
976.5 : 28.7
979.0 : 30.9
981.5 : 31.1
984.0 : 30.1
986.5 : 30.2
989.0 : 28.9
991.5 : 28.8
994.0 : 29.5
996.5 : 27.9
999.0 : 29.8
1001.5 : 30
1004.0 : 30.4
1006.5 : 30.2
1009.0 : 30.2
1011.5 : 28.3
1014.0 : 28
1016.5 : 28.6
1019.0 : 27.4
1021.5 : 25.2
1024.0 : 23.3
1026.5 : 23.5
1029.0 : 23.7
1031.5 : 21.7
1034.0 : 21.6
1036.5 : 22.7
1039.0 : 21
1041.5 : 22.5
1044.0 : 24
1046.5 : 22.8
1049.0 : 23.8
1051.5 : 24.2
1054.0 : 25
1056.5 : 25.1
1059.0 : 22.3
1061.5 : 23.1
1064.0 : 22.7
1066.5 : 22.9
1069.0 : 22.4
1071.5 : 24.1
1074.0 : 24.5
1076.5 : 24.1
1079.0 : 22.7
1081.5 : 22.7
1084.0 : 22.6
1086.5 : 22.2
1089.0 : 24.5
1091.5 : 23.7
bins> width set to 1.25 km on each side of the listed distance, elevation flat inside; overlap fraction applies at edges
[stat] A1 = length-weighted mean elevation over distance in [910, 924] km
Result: 27.9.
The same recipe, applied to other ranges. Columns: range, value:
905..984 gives 29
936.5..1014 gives 29.4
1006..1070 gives 24.4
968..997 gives 29.6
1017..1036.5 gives 23.9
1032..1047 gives 22.4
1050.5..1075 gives 23.6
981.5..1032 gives 28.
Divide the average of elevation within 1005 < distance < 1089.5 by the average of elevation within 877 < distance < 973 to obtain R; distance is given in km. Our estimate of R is 0.86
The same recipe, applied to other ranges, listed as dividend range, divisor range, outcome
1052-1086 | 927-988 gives 0.80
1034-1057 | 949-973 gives 0.80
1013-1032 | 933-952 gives 0.87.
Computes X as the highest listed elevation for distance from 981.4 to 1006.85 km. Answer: 31.1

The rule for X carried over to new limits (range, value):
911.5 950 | 30.5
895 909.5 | 27.8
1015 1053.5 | 28.6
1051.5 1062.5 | 25.1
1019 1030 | 27.4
